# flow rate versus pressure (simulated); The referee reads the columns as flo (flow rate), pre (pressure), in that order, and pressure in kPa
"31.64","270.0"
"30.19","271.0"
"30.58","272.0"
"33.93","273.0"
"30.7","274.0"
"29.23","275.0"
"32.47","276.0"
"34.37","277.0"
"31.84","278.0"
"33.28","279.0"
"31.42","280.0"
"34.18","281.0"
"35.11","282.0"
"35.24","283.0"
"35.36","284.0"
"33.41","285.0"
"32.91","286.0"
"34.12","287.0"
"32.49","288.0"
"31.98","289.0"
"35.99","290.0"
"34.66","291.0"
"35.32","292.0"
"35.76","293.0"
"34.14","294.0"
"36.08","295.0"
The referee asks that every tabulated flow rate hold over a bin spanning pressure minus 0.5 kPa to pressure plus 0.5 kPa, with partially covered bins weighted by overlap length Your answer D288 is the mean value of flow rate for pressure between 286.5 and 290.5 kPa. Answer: 33.6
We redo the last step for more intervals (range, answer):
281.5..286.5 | 34.4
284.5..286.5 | 33.2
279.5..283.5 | 34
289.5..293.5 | 35.4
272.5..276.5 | 31.6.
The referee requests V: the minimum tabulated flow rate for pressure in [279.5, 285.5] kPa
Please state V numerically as 31.42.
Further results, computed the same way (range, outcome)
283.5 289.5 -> 31.98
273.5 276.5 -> 29.23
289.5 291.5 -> 34.66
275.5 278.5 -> 31.84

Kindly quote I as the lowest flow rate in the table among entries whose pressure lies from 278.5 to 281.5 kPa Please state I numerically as 31.42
